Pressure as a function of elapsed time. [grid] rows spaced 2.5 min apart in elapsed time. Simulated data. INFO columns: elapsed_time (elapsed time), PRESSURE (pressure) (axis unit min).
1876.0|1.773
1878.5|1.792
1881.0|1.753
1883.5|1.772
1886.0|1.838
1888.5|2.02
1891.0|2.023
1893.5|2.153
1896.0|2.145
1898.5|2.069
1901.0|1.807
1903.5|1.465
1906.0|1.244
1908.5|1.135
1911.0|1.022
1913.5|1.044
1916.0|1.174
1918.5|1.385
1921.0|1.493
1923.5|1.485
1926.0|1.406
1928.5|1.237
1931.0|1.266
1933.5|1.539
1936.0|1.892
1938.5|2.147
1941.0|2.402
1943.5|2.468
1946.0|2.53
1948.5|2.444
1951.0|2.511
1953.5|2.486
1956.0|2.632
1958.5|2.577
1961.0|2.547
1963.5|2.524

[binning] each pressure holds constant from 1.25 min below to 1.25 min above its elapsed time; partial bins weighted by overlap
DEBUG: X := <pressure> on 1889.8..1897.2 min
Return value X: 2.11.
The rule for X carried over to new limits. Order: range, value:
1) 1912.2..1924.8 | 1.32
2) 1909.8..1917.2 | 1.08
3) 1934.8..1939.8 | 2.02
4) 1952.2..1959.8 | 2.56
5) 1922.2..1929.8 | 1.38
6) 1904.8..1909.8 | 1.19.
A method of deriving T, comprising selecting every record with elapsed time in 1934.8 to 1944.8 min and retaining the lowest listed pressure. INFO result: 1.892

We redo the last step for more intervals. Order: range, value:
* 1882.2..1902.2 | 1.772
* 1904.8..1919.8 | 1.022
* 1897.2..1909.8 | 1.135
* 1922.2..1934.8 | 1.237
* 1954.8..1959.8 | 2.577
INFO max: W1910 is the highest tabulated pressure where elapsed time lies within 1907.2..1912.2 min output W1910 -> 1.135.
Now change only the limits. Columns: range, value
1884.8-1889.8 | 2.02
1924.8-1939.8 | 2.147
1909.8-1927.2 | 1.493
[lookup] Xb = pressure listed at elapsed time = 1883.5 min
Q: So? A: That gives 1.772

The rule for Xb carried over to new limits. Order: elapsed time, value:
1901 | 1.807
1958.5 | 2.577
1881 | 1.753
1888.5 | 2.02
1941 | 2.402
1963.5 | 2.524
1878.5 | 1.792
